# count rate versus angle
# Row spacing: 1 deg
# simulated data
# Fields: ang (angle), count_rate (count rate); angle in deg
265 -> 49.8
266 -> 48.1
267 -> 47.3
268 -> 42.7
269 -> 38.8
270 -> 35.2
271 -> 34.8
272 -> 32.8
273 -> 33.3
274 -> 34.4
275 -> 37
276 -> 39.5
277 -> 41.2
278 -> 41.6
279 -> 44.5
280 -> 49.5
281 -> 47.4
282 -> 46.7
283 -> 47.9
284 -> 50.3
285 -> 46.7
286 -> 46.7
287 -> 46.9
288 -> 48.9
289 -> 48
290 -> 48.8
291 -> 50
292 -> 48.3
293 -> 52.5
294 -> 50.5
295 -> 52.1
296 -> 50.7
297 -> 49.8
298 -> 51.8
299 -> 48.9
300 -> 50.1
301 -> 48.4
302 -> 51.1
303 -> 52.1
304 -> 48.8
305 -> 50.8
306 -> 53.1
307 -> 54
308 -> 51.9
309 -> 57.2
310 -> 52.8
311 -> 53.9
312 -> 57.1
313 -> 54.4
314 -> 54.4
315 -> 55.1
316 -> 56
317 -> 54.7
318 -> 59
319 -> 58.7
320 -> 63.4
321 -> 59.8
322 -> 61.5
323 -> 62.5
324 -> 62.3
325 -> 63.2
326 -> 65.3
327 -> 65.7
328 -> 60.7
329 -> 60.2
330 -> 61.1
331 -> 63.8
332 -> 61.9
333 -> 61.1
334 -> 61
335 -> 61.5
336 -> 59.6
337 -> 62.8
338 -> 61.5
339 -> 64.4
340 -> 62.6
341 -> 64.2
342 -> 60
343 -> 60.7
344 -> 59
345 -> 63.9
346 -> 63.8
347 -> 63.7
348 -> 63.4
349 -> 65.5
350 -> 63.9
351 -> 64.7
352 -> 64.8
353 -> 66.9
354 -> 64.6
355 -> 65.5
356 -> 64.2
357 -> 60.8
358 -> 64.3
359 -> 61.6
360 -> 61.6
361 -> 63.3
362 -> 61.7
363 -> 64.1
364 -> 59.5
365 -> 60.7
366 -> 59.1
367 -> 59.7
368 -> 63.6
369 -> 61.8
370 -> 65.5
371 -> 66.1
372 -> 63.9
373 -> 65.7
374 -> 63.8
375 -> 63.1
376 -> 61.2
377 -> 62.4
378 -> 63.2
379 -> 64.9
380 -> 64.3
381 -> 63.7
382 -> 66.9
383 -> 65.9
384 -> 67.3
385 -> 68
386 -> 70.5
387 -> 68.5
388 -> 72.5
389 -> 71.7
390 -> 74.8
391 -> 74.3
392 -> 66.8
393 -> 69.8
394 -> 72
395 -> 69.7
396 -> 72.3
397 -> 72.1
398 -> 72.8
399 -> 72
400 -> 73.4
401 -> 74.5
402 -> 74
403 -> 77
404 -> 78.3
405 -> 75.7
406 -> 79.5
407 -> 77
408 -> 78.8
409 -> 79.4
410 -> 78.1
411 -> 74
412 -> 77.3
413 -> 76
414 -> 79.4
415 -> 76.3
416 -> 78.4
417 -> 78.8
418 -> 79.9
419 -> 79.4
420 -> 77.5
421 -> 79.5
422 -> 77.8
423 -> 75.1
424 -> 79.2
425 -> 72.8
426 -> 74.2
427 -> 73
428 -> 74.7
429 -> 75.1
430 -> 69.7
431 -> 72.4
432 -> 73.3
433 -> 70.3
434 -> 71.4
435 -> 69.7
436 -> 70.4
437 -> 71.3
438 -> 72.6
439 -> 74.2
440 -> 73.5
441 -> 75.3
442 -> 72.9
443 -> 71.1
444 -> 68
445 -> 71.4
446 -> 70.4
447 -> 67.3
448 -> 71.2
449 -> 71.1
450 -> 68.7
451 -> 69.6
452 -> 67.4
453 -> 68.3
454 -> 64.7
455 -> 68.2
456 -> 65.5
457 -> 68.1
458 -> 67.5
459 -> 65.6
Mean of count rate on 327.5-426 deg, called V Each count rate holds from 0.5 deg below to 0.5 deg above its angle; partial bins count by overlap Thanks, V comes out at 68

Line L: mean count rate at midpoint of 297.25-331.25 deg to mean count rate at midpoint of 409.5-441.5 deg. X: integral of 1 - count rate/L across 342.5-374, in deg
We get 0.30 deg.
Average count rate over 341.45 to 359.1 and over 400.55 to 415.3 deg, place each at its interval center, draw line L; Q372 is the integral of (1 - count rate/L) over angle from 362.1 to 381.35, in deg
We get 1.6 deg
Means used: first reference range 63.4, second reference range 77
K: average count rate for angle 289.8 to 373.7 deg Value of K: 59.2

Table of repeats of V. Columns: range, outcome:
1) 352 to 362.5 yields 63.5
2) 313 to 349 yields 61.2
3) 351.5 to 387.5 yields 64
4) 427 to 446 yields 72.1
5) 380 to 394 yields 69.2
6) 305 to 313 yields 54.1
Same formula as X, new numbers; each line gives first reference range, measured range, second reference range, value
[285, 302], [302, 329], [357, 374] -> -1.8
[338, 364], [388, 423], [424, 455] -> -3.7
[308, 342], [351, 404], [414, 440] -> 0.8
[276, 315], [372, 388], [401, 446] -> 0.2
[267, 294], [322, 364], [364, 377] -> -4.4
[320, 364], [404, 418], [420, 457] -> -1.7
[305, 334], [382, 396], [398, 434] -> 0.2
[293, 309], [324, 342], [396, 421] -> -1.1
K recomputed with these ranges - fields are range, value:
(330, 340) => 61.9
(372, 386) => 64.8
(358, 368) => 61.5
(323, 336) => 62.2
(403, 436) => 75.9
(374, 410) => 70.8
